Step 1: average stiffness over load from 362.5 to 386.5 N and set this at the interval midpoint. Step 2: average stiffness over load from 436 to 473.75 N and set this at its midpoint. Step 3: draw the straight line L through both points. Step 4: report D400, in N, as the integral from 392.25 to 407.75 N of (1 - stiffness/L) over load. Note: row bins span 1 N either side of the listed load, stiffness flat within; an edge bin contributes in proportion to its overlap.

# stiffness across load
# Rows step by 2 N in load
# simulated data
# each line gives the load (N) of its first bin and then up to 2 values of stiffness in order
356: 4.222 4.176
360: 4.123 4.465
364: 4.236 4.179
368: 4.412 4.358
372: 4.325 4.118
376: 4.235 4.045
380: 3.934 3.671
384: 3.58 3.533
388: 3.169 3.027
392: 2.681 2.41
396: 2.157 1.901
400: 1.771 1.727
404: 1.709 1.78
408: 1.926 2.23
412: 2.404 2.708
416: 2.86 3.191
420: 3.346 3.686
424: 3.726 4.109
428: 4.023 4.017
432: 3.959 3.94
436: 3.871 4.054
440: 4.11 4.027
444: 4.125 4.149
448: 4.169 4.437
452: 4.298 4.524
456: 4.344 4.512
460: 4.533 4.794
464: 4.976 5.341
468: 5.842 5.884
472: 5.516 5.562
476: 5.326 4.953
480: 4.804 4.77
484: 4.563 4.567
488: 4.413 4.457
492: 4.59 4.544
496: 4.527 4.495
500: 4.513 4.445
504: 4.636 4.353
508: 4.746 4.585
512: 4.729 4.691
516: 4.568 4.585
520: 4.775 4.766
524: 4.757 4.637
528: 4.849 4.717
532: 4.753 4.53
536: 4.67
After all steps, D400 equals 8.4 N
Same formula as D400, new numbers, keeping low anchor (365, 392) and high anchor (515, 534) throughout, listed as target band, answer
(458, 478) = -4.0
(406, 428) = 5.8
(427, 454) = 0.7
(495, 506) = 0.1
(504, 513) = 0.0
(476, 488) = -0.8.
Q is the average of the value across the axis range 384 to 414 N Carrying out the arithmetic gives 2.37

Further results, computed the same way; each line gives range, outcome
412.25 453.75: 3.83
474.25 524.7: 4.66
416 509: 4.46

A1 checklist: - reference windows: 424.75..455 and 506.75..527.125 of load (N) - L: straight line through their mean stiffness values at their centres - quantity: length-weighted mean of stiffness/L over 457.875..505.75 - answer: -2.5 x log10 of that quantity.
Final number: -0.10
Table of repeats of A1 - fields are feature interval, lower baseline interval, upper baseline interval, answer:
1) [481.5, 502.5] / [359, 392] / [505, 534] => 0.00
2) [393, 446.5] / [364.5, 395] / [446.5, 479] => 0.37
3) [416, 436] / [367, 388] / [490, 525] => 0.13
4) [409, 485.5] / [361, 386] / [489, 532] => 0.03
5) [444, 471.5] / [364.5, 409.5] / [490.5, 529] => -0.19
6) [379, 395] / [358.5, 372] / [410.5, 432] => 0.21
